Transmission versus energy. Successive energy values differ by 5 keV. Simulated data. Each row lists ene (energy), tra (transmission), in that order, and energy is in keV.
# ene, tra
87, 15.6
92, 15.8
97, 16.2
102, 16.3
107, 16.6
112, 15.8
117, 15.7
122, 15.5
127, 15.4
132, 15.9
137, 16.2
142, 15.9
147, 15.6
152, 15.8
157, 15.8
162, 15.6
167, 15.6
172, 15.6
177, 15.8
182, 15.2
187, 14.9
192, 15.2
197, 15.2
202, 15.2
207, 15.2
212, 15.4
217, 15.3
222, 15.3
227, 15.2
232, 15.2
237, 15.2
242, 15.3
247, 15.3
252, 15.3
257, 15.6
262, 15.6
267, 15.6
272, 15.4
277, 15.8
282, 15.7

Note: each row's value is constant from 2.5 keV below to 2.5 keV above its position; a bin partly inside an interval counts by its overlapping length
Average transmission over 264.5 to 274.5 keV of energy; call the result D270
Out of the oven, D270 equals 15.5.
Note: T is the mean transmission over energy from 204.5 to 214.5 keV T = 15.3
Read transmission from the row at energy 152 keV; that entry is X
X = 15.8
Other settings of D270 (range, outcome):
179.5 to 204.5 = 15.1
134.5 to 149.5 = 15.9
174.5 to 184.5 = 15.5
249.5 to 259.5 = 15.4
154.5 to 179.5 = 15.7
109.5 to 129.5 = 15.6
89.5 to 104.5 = 16.1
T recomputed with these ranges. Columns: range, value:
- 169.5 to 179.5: 15.7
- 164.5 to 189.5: 15.4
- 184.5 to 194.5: 15.1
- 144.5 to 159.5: 15.7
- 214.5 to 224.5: 15.3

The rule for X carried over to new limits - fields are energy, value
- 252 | 15.3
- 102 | 16.3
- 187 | 14.9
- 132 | 15.9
